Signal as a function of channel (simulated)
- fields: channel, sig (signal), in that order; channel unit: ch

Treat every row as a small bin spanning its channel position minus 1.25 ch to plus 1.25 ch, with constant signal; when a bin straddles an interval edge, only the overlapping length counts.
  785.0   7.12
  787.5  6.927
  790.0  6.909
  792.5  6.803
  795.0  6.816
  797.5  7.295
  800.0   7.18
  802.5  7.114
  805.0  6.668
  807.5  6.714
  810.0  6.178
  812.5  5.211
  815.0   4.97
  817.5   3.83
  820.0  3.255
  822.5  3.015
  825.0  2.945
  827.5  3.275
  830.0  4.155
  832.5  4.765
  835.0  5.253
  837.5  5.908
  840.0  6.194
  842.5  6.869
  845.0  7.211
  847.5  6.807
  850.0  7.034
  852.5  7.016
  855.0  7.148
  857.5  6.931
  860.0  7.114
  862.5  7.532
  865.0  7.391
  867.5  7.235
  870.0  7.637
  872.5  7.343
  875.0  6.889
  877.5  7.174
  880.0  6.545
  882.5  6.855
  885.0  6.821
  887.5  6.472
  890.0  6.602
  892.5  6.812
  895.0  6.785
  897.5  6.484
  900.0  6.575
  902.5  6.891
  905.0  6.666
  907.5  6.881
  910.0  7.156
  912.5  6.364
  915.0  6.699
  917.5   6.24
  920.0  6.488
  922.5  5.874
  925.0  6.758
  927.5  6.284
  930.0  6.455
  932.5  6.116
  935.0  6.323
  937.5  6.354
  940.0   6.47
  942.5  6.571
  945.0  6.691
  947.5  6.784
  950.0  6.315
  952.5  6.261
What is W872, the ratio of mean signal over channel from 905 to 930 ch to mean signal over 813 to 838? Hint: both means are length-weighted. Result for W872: 1.6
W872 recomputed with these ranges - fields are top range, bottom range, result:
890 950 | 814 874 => 1.11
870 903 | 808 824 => 1.52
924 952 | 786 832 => 1.17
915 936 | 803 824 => 1.26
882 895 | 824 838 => 1.55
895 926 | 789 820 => 1.07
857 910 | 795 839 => 1.33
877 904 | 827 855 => 1.12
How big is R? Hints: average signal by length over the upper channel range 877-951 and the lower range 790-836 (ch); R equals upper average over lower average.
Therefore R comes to 1.2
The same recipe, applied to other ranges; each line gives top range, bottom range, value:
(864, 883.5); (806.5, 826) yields 1.58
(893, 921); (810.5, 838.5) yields 1.56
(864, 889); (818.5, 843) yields 1.57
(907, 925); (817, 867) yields 1.14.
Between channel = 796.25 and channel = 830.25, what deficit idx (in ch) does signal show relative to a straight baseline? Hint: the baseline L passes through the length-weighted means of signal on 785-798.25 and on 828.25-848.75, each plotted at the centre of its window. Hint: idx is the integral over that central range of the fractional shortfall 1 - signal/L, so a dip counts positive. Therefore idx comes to 7.0 ch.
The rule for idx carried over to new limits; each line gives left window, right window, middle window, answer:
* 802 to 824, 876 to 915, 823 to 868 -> -2.15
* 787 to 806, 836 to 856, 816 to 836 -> 8.86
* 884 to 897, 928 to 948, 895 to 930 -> 0.04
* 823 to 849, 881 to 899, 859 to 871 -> -2.67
